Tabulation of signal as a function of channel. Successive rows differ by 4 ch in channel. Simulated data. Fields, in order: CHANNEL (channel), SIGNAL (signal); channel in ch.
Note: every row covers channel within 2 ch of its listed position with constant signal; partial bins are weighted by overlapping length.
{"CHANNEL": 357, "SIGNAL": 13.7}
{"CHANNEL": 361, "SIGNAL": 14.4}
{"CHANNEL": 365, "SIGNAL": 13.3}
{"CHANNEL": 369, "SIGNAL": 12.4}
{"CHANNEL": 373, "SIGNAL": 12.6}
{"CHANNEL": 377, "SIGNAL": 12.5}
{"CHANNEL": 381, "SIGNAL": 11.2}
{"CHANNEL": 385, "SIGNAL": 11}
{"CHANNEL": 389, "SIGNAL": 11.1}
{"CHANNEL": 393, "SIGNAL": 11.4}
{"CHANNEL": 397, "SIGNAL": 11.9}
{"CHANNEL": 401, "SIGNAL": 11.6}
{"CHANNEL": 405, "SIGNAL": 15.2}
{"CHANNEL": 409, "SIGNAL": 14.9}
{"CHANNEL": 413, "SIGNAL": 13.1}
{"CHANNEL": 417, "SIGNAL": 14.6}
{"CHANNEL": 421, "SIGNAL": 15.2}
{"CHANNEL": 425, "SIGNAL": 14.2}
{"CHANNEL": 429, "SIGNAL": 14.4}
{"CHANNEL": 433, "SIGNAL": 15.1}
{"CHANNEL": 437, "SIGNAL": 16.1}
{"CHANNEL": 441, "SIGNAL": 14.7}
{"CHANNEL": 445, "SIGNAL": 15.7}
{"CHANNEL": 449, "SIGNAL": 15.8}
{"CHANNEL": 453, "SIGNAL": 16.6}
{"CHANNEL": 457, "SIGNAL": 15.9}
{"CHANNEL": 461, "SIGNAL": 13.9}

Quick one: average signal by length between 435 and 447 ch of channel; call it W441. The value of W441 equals 15.5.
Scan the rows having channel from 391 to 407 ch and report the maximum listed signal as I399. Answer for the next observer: 15.2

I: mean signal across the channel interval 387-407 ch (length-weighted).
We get 12.2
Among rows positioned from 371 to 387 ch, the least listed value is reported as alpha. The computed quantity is 11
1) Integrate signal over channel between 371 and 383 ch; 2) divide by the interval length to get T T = 12.1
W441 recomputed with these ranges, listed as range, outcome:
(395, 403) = 11.8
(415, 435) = 14.7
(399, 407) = 13.4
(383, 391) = 11.1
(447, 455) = 16.2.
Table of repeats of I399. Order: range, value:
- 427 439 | 16.1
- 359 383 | 14.4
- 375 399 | 12.5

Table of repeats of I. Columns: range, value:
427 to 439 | 15.2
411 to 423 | 14.3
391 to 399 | 11.7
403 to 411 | 15.1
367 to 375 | 12.5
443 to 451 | 15.8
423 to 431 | 14.3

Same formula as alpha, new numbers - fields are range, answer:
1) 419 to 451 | 14.2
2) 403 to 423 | 13.1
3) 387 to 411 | 11.1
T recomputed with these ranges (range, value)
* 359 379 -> 13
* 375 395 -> 11.4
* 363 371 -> 12.9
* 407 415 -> 14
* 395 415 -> 13.3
